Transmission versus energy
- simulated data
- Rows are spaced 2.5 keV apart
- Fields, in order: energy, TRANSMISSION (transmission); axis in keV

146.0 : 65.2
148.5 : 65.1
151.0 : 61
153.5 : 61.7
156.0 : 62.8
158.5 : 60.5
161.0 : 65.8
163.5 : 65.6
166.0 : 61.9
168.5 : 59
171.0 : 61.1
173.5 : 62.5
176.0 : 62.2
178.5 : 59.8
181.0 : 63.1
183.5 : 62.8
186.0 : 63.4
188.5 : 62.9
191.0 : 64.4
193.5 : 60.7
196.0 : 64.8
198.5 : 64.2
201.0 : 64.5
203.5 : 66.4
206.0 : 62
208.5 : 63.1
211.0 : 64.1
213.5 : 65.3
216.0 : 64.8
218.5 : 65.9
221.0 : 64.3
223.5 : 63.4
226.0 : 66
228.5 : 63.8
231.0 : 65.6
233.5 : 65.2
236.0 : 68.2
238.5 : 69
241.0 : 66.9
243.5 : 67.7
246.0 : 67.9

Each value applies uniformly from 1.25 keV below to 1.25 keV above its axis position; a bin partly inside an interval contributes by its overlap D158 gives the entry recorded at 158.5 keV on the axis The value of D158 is 60.5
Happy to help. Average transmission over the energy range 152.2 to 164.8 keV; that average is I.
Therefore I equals 63.3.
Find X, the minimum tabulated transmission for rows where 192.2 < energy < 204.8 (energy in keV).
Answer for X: 60.7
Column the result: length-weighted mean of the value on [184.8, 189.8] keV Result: 63.2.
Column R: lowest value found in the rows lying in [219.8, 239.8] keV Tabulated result 63.4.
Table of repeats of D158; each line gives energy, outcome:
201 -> 64.5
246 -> 67.9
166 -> 61.9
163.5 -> 65.6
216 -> 64.8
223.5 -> 63.4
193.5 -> 60.7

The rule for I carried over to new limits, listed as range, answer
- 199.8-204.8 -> 65.4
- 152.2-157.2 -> 62.2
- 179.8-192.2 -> 63.3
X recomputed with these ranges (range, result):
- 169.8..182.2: 59.8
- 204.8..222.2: 62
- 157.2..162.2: 60.5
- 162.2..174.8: 59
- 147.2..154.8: 61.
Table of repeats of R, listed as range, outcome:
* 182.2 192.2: 62.8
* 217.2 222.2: 64.3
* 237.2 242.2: 66.9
